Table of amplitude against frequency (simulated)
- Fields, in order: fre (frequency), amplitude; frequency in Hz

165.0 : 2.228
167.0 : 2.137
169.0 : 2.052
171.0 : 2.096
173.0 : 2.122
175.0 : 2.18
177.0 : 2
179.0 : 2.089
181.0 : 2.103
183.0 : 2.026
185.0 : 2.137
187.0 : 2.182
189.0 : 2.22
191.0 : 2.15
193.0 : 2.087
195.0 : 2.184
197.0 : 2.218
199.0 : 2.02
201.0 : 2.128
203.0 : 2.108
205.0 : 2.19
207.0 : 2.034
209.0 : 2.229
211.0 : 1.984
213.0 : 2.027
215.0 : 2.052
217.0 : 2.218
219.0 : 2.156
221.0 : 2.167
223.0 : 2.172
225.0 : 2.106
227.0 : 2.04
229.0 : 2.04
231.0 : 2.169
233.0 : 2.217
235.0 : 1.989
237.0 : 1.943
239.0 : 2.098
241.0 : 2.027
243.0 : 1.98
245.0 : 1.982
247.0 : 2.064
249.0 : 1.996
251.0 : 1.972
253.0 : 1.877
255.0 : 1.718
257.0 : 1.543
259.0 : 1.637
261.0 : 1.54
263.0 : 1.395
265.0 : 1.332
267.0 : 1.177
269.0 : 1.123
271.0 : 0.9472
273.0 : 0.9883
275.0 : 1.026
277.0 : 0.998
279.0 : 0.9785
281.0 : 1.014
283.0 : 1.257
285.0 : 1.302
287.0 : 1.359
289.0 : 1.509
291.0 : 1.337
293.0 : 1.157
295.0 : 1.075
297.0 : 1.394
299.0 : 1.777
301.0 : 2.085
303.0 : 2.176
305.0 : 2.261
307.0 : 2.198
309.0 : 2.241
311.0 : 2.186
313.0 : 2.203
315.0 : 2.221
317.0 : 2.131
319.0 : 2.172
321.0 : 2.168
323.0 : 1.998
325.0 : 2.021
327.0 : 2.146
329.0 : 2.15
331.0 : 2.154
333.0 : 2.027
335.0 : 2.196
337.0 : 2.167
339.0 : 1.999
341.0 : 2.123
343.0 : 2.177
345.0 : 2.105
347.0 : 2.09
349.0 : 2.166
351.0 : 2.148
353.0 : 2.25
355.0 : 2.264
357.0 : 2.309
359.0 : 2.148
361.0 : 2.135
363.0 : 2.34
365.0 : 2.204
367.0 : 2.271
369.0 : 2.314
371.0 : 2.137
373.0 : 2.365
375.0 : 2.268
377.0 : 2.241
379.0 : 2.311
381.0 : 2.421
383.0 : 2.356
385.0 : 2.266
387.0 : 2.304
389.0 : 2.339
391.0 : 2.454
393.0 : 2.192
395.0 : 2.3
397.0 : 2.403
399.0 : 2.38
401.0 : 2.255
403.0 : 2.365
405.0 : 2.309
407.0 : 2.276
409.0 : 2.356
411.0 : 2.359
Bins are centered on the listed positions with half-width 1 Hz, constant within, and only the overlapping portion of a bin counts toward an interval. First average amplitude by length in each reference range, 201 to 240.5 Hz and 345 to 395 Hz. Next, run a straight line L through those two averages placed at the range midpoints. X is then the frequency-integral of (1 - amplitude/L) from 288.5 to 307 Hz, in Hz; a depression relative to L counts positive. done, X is 4.32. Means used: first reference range 2.1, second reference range 2.26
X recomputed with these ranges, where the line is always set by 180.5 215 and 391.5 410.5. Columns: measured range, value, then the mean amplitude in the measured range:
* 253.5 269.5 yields 5.3 Hz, 1.46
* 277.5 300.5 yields 9.5 Hz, 1.3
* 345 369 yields 0.7 Hz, 2.21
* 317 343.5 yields 1.6 Hz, 2.11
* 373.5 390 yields -0.1 Hz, 2.31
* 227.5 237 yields 0.3 Hz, 2.08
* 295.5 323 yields 1.9 Hz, 2.07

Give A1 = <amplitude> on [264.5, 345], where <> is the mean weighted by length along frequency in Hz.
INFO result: 1.73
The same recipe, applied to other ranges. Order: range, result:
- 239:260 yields 1.89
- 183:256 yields 2.08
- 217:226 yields 2.16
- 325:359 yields 2.15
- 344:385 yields 2.24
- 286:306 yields 1.61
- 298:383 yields 2.18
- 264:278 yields 1.08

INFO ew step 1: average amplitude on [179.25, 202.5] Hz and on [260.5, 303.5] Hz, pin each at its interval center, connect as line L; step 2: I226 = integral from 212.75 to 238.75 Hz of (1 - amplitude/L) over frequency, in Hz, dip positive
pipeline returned -4.2 Hz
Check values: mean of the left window 2.13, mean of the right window 1.3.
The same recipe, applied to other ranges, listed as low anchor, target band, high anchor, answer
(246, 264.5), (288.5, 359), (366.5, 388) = 1.0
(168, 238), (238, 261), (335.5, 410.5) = 2.8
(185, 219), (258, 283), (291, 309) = 9.3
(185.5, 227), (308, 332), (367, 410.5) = 1.0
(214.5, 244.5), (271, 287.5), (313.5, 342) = 7.9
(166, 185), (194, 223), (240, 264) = -2.3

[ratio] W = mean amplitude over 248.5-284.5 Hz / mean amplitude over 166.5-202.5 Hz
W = 0.64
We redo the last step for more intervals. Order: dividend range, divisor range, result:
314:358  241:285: 1.46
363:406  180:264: 1.14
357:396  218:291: 1.38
